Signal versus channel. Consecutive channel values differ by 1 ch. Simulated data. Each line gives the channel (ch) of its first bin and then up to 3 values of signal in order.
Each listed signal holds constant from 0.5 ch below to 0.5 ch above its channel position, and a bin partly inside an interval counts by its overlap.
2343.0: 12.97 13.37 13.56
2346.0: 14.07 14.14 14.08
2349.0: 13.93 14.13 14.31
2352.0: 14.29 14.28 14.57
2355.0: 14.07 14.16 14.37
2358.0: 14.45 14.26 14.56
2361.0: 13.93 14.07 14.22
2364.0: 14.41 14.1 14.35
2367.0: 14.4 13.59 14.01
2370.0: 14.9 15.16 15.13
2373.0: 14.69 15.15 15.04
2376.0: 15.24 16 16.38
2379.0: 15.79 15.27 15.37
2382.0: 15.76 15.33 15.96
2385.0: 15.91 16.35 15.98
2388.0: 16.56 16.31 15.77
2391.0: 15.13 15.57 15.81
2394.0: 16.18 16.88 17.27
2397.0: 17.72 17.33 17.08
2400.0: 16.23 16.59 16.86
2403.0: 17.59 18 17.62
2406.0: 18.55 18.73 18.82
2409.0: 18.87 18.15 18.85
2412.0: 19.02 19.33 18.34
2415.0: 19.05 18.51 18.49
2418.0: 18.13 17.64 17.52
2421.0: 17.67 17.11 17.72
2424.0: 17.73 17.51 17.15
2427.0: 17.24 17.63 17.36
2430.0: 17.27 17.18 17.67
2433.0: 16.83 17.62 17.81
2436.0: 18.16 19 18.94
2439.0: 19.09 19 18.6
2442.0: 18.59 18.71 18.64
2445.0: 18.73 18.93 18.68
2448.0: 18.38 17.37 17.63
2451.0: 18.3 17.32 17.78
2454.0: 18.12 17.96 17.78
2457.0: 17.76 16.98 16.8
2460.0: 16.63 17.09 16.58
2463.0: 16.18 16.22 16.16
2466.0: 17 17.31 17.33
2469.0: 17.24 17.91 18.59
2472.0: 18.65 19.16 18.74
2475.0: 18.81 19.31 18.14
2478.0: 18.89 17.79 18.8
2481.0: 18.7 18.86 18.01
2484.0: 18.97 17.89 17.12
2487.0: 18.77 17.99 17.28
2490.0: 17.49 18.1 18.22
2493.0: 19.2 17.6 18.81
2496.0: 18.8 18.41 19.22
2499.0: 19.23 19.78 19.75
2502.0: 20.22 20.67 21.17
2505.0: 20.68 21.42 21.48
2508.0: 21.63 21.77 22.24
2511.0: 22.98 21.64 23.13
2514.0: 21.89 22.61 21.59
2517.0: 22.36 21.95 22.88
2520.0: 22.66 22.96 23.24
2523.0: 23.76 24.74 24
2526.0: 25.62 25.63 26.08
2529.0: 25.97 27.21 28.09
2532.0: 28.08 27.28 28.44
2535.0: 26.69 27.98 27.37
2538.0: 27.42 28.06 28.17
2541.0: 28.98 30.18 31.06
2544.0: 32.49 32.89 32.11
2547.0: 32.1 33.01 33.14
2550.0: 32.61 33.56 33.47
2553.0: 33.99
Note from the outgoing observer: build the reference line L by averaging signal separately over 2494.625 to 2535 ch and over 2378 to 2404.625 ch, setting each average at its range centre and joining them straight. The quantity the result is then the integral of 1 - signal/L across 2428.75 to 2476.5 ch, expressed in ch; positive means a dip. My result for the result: 4.03 ch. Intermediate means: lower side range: 16.3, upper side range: 22.8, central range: 17.9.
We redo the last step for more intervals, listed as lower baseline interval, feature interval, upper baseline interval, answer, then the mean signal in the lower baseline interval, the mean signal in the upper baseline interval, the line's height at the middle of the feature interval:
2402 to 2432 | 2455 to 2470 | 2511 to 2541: 2.8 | 18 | 25.1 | 21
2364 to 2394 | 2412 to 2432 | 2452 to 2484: -1.6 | 15.3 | 17.8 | 16.5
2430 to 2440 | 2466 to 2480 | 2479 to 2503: 0.1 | 18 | 18.6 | 18.4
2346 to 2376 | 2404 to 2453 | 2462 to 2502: -4.9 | 14.4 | 18.2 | 16.5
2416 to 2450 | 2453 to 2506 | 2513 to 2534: 7.6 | 18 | 24.5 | 21.3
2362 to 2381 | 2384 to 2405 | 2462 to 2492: -1.4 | 14.9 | 18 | 15.5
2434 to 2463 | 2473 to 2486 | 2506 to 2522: 1.0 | 18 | 22.3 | 20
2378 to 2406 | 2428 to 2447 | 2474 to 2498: -0.9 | 16.4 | 18.4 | 17.4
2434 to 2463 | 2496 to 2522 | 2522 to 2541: 3.2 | 18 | 26.7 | 24.3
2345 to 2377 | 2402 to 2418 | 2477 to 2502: -2.5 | 14.4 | 18.5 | 16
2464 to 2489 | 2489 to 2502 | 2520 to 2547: 1.5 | 18.1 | 27.5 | 21.2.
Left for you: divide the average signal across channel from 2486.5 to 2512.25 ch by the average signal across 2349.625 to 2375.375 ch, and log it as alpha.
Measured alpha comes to 1.37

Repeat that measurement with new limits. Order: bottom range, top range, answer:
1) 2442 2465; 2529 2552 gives 1.69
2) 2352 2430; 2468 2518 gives 1.20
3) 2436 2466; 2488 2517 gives 1.13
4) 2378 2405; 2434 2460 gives 1.11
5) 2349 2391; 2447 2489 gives 1.19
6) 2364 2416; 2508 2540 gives 1.50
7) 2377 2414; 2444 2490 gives 1.06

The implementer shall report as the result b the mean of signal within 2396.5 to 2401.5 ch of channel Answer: 17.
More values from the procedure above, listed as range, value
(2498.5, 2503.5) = 19.9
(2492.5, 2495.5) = 18.5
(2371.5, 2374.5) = 15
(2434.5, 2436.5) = 18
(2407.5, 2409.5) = 18.8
